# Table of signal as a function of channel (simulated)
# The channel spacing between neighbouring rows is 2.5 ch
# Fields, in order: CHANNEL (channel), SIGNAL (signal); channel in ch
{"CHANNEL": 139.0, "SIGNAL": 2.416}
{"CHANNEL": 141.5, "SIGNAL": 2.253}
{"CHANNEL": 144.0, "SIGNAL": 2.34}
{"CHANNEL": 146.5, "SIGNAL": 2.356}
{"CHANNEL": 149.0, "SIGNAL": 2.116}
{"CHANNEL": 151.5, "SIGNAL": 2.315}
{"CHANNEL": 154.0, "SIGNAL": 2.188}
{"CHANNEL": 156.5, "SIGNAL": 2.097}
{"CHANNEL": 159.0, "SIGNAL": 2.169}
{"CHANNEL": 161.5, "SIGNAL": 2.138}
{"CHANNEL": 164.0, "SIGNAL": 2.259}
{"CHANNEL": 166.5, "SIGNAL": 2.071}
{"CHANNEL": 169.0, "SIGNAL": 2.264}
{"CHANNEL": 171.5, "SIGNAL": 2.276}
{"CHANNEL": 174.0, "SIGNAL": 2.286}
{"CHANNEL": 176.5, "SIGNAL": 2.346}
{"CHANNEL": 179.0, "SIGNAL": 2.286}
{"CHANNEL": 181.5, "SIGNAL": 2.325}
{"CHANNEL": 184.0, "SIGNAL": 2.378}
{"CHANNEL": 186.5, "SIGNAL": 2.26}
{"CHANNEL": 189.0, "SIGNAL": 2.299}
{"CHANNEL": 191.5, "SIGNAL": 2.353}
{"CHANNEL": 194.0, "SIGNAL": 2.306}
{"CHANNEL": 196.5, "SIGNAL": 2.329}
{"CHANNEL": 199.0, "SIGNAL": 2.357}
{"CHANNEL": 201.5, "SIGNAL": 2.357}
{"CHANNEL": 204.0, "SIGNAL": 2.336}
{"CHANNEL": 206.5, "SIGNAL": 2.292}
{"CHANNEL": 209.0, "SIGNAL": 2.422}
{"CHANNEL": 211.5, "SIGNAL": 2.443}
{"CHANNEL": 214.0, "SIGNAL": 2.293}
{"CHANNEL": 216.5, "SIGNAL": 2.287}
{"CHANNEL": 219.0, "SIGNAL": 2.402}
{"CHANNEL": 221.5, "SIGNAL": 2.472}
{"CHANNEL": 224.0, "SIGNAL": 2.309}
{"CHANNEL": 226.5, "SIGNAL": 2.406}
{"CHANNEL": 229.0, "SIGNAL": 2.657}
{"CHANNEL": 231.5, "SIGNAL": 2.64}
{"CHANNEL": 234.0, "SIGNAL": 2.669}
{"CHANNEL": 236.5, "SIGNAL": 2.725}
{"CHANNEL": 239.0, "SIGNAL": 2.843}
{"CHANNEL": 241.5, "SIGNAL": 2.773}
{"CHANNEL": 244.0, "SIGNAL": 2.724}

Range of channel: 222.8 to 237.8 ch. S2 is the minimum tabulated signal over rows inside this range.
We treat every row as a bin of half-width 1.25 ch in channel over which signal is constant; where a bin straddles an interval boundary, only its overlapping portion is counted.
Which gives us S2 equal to 2.309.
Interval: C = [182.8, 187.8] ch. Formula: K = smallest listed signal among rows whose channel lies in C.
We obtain 2.26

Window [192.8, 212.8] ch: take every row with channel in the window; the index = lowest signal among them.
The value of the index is 2.292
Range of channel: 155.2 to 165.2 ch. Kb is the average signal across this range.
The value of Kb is 2.17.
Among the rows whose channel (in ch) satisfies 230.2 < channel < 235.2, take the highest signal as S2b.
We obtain 2.669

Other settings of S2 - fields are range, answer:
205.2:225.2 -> 2.287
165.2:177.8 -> 2.071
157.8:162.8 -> 2.138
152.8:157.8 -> 2.097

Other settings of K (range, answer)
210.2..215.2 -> 2.293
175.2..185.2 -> 2.286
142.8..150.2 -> 2.116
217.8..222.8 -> 2.402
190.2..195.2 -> 2.306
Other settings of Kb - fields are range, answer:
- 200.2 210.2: 2.35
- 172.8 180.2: 2.31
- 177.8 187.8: 2.31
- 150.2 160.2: 2.19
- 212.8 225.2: 2.35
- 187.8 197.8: 2.32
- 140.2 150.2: 2.27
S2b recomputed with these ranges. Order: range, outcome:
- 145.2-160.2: 2.356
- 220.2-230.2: 2.657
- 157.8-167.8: 2.259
